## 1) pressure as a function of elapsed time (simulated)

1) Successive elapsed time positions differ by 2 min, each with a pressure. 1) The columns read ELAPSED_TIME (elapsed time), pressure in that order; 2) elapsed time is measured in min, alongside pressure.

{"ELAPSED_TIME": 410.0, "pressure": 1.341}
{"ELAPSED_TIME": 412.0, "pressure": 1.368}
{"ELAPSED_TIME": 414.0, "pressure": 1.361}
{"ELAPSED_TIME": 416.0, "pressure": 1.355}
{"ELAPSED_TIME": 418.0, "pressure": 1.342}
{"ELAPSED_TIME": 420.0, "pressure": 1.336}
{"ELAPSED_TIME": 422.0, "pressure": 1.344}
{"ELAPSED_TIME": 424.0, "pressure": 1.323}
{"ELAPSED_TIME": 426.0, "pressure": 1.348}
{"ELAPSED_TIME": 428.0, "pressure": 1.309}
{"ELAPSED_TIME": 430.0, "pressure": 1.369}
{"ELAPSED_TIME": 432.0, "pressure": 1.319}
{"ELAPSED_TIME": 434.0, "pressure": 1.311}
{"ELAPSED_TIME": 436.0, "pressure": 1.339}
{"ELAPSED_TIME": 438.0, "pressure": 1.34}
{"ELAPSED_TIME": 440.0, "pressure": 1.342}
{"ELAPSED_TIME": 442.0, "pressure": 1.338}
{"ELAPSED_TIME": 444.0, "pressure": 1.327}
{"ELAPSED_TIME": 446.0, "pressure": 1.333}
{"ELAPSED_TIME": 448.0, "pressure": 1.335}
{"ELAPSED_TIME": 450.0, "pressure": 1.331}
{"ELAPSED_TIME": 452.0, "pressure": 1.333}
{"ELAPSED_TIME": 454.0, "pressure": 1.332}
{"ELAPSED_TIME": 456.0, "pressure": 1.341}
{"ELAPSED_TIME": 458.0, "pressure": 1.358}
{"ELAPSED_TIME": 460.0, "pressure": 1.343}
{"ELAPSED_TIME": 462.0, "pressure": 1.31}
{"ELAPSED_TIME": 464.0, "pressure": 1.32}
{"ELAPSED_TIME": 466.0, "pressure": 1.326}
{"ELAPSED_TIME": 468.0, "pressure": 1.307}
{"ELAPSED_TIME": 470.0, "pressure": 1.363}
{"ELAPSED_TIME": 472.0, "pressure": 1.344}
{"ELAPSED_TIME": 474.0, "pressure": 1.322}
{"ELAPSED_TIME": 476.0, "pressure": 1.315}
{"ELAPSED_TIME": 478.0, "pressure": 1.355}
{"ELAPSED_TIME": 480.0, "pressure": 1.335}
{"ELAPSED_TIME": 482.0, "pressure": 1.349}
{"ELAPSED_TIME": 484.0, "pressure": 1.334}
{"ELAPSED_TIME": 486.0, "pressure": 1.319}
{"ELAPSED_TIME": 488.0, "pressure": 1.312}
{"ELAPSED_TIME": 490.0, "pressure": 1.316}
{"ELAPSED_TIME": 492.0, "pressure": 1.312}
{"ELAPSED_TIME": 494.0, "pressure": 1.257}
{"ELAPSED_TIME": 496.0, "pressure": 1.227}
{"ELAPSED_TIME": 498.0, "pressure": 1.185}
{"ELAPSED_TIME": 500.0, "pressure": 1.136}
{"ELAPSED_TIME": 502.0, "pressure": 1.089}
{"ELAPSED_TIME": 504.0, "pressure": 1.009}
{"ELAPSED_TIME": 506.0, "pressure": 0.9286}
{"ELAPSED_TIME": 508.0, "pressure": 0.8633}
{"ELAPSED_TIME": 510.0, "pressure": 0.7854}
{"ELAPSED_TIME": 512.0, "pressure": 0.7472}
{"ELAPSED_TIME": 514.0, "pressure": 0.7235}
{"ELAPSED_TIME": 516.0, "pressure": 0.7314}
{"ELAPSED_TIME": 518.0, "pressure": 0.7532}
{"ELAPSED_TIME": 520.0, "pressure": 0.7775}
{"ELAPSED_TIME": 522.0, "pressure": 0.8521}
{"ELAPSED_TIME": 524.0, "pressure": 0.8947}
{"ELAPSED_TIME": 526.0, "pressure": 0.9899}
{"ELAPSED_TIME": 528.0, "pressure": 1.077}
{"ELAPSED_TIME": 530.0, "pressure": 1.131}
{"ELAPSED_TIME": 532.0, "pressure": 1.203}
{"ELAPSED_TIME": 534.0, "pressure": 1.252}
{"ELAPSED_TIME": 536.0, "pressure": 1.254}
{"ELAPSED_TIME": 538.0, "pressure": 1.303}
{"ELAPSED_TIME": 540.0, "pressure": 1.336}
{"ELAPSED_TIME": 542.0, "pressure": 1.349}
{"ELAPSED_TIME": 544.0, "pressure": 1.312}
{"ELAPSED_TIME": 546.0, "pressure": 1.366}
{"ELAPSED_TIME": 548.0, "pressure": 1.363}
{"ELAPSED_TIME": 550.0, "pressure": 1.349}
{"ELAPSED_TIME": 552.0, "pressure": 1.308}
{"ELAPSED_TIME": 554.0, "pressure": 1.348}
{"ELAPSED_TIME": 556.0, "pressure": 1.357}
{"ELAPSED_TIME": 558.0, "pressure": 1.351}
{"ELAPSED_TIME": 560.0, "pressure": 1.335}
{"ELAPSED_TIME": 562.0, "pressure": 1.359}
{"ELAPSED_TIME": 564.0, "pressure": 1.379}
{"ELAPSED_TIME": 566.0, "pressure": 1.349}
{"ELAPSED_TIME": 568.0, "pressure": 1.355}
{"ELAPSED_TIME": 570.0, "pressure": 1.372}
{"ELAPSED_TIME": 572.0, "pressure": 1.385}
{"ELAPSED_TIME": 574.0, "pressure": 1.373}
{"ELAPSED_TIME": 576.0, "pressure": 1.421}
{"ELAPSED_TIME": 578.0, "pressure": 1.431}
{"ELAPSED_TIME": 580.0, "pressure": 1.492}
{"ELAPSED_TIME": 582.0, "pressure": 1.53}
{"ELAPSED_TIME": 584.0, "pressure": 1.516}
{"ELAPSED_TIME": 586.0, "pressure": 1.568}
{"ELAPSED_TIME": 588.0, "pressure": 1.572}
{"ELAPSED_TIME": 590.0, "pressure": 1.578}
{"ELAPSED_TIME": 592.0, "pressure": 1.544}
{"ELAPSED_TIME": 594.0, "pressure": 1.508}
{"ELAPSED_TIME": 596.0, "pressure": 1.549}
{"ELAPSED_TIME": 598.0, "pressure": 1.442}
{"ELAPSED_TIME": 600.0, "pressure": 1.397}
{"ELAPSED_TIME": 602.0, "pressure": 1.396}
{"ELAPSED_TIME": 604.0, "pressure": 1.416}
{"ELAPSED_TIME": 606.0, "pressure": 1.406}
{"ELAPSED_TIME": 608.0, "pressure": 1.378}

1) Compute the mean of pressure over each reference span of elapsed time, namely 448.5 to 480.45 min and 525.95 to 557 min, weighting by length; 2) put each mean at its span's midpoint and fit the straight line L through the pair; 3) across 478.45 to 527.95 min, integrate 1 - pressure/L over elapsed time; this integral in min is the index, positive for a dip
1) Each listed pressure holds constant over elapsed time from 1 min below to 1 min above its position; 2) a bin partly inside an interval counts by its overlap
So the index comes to 9.5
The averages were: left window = 1.33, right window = 1.28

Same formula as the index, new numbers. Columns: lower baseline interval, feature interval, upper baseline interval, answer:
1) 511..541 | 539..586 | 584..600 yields -3.5 min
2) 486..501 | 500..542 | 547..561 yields 9.7 min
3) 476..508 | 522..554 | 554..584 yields 2.5 min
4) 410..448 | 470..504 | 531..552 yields 1.2 min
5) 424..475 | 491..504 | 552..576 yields 1.5 min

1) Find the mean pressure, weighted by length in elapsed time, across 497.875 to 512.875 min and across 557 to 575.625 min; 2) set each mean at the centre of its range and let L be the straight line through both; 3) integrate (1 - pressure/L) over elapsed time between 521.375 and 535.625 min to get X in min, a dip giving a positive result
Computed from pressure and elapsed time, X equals 0.55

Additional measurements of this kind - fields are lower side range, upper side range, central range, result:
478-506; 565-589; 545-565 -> 0.59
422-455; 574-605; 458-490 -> 0.90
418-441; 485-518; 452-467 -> -1.44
